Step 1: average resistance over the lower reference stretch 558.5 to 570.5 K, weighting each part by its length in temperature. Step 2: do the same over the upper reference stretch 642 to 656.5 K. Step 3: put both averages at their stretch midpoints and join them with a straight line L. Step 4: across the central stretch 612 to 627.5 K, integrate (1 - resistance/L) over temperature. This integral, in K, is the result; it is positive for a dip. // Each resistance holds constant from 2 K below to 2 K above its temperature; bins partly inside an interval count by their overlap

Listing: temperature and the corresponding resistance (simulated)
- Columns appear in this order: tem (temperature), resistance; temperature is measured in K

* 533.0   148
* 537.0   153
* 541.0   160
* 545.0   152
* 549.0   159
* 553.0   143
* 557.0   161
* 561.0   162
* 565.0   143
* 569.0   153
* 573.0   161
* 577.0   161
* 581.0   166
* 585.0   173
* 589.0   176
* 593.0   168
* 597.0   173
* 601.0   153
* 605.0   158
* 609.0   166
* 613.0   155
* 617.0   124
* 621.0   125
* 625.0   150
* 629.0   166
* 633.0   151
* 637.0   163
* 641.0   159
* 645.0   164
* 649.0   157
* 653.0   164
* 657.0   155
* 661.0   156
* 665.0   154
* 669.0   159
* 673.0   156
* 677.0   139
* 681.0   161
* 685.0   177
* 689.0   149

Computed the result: 1.9 K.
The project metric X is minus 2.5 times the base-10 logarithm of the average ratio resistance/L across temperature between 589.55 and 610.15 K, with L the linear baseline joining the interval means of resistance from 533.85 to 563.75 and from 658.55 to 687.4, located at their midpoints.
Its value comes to -0.057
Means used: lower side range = 155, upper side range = 157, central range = 164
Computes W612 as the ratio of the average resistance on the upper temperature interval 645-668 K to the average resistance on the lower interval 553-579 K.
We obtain 1.01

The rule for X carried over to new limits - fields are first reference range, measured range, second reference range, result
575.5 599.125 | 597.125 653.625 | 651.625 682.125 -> 0.06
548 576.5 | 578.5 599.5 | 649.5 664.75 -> -0.10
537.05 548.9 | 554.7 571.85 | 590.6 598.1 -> 0.05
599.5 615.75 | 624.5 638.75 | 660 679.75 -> -0.02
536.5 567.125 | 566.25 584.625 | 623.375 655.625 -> -0.04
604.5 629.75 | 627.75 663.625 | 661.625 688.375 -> -0.05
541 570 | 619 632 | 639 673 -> 0.07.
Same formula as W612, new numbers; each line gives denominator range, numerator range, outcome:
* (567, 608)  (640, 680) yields 0.95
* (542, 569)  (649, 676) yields 1.02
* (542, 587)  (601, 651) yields 0.97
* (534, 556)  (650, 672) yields 1.03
